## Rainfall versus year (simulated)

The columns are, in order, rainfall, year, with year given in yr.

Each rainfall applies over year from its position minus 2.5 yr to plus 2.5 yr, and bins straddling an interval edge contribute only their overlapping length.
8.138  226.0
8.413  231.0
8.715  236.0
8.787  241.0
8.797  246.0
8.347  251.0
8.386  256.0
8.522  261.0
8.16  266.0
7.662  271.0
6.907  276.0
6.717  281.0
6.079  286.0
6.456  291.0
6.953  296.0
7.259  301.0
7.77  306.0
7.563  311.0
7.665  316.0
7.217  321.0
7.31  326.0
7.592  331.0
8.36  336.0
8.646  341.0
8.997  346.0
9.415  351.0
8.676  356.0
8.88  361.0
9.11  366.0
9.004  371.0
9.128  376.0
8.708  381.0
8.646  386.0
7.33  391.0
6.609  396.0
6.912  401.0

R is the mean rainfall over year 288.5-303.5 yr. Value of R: 6.89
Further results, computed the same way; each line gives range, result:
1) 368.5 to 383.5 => 8.95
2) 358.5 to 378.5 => 9.03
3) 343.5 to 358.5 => 9.03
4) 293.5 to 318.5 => 7.44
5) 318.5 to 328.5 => 7.26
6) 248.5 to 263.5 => 8.42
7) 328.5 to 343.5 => 8.2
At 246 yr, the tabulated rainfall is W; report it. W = 8.797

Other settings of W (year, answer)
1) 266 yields 8.16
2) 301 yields 7.259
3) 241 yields 8.787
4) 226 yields 8.138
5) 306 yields 7.77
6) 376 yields 9.128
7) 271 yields 7.662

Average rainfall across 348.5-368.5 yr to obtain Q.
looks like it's 9.02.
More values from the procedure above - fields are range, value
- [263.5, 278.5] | 7.58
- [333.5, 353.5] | 8.85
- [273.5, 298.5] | 6.62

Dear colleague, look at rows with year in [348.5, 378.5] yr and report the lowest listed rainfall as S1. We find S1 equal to 8.676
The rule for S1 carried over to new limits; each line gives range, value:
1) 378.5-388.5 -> 8.646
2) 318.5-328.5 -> 7.217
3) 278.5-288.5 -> 6.079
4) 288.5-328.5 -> 6.456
